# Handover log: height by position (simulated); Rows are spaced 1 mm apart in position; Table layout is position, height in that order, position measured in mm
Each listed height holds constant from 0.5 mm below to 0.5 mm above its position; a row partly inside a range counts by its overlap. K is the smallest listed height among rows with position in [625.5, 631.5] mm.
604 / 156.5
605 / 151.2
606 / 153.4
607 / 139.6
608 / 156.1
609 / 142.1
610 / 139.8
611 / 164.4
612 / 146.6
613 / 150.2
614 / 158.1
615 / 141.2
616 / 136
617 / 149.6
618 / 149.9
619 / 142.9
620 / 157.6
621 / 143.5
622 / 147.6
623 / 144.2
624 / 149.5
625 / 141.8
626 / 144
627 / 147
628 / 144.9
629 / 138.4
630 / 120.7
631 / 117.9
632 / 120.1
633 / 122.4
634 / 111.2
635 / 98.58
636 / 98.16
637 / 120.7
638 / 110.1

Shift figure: 117.9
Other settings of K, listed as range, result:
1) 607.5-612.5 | 139.8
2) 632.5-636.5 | 98.16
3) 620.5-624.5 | 143.5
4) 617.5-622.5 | 142.9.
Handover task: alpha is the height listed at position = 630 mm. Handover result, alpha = 120.7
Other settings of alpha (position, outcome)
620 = 157.6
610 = 139.8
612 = 146.6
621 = 143.5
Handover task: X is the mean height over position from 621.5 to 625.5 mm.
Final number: 146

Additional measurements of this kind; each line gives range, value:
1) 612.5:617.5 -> 147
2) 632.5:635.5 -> 111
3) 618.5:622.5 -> 148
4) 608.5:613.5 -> 149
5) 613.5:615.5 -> 150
